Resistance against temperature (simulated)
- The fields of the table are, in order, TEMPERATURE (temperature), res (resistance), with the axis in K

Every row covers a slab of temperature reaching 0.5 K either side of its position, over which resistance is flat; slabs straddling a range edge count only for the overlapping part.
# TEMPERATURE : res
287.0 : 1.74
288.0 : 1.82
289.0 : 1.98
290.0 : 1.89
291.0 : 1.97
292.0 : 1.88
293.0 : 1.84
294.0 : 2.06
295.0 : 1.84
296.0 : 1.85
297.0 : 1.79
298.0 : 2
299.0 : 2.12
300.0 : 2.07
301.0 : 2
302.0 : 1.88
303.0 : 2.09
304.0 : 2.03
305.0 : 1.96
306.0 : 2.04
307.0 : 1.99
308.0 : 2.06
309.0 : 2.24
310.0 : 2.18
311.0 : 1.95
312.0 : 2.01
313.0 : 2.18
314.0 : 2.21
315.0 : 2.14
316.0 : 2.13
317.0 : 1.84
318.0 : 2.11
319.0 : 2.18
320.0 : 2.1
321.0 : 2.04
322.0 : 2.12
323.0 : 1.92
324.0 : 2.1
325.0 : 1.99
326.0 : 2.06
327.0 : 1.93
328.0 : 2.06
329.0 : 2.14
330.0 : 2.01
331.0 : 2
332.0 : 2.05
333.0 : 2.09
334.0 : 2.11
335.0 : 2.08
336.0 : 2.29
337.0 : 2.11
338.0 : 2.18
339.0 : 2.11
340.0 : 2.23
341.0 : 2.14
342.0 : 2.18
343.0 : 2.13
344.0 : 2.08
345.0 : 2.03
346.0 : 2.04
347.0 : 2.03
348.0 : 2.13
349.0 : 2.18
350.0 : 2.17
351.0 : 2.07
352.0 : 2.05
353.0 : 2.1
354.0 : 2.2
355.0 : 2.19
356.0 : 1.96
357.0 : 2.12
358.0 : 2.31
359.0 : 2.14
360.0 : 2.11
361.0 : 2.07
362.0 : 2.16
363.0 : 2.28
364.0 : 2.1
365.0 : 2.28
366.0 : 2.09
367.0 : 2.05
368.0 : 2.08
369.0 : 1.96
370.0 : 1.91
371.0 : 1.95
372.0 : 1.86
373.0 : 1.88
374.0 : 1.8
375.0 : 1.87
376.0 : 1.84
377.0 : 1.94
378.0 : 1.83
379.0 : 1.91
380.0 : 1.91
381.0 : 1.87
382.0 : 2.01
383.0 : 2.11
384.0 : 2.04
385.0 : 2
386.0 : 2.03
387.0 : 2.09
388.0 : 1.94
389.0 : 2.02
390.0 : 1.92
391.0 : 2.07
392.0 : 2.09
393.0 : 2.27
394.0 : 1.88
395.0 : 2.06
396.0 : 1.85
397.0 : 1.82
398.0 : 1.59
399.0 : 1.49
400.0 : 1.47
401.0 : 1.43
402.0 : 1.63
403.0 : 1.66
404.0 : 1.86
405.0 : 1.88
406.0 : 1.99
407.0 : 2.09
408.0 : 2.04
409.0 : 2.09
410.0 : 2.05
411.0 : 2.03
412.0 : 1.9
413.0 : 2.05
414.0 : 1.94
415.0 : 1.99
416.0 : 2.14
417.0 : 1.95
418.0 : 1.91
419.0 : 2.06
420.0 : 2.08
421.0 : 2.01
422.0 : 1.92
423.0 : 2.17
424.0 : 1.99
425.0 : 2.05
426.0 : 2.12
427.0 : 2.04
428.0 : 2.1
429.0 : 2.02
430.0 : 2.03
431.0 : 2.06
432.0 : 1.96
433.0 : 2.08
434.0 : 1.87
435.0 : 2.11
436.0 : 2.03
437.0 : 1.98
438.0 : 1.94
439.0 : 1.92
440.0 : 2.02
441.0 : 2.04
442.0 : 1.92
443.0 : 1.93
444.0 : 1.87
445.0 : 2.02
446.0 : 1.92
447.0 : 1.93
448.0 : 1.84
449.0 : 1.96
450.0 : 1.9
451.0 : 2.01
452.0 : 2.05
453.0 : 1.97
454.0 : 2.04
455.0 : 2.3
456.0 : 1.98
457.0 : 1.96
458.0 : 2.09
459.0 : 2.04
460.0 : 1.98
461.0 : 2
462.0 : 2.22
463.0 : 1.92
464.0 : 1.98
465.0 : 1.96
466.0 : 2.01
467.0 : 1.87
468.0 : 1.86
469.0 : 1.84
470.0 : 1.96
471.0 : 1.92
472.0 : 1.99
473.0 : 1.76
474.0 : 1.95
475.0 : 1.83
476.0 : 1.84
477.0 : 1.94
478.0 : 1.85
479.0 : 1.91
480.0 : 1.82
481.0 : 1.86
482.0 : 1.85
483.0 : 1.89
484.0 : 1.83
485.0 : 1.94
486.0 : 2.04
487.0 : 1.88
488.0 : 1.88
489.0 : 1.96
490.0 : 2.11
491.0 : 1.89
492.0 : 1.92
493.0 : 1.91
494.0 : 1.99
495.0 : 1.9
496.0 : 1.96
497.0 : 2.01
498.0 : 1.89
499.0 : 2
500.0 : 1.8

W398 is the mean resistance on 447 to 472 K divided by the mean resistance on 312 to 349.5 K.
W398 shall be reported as 0.9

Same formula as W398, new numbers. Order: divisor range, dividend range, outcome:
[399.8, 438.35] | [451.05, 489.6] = 0.99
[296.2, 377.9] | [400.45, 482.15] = 0.95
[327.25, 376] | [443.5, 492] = 0.93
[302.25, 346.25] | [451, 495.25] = 0.94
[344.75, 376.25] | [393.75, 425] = 0.92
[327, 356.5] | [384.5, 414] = 0.91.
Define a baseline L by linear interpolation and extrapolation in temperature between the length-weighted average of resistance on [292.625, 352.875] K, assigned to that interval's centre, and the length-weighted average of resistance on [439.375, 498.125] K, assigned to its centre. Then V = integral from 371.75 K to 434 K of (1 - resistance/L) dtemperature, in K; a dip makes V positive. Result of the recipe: 1.6 K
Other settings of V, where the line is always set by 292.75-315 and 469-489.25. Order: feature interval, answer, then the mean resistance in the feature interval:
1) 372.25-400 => 0.6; 1.92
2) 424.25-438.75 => -0.7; 2.03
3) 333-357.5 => -1.6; 2.12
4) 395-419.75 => 0.9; 1.88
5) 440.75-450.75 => -0.1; 1.93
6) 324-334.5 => -0.2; 2.05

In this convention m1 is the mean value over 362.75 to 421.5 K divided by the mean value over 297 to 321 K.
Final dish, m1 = 0.9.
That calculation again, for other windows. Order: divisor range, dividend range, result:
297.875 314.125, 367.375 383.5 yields 0.93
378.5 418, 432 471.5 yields 1.03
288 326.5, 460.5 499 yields 0.95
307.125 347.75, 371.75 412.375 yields 0.91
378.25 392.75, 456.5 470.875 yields 0.99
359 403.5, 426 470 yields 1.03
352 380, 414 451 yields 0.98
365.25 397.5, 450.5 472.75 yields 1.01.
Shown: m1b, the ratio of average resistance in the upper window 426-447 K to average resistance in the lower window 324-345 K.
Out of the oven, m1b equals 0.95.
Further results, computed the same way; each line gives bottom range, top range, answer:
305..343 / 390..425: 0.92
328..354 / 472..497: 0.90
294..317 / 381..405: 0.93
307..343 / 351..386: 0.97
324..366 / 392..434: 0.92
